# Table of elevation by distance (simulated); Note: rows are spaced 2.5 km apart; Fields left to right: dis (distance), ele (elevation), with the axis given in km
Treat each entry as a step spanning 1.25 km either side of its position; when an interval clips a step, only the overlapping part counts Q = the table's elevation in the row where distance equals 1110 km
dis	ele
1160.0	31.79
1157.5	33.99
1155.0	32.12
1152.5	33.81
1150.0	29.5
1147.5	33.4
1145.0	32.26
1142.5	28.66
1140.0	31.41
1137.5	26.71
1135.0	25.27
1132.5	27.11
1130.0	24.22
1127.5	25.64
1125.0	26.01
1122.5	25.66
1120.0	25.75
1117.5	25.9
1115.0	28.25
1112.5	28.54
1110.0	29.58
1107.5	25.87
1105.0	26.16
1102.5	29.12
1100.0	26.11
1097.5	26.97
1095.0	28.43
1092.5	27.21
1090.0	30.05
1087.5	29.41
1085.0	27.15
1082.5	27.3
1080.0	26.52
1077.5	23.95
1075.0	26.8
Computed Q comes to 29.58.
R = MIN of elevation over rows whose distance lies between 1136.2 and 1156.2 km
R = 26.71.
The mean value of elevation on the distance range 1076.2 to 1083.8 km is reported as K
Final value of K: 25.9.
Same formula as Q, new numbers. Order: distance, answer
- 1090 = 30.05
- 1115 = 28.25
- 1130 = 24.22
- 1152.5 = 33.81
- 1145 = 32.26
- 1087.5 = 29.41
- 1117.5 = 25.9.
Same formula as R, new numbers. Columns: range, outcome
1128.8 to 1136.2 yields 24.22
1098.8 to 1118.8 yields 25.87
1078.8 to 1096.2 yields 26.52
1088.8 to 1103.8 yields 26.11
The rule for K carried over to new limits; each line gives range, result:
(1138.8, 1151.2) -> 31.1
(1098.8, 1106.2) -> 27.1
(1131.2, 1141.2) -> 27.6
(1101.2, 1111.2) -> 27.7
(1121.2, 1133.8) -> 25.7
